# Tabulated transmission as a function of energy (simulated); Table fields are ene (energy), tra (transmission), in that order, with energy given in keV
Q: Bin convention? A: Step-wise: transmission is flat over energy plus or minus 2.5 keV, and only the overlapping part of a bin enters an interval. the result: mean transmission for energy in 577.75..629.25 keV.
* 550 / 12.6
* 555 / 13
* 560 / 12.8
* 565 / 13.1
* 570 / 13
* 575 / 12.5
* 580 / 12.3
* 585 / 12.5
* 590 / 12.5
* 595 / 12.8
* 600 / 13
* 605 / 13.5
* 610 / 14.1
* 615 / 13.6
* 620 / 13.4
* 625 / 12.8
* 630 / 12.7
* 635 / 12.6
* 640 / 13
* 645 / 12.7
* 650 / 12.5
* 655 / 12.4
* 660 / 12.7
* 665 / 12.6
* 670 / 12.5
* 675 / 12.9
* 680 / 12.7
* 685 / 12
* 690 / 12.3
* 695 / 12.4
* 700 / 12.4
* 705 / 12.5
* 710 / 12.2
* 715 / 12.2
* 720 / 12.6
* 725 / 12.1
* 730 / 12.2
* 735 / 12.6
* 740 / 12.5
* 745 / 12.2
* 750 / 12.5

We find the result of 13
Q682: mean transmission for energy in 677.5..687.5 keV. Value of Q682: 12.3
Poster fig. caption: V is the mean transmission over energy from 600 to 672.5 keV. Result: 12.9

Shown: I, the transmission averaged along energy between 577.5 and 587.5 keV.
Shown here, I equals 12.4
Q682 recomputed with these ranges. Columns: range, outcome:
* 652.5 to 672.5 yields 12.6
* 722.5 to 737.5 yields 12.3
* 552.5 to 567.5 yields 13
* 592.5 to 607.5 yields 13.1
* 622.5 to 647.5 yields 12.8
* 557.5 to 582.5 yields 12.7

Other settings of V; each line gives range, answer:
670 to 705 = 12.5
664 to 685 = 12.6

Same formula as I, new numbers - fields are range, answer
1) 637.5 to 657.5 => 12.7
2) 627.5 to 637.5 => 12.7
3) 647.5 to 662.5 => 12.5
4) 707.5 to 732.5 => 12.3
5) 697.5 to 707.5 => 12.4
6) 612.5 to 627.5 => 13.3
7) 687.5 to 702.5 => 12.4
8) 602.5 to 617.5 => 13.7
